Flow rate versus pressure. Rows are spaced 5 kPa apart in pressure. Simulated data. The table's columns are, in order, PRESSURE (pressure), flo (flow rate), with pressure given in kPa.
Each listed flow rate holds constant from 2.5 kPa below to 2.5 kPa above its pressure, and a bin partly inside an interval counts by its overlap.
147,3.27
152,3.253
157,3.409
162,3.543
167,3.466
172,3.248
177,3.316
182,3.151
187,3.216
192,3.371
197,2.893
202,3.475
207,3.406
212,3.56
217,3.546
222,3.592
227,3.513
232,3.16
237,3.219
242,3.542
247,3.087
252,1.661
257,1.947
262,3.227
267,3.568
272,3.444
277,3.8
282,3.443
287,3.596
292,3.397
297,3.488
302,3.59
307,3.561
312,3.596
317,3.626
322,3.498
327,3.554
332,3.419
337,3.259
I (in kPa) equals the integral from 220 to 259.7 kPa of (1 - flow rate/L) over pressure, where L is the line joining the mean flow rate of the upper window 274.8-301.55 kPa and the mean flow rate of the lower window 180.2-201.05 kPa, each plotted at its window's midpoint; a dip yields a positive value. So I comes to 4.7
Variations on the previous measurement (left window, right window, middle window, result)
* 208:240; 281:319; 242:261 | 5.4 kPa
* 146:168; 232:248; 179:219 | 0.1 kPa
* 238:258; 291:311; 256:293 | -3.1 kPa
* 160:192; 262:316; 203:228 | -0.9 kPa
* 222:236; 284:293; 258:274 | 0.8 kPa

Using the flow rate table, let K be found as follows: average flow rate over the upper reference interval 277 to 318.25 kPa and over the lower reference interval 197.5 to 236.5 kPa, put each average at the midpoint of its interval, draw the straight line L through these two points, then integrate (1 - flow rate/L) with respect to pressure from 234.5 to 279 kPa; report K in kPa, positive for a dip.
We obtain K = 5.62 kPa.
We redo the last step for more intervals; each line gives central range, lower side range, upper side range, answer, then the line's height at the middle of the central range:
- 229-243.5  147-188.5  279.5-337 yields 0.5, 3.42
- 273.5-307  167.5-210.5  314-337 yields -1.1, 3.44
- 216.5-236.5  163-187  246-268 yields -3.8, 2.87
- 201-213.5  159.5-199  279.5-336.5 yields -0.5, 3.33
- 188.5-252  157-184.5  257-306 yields 1.7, 3.39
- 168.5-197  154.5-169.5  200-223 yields 2.1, 3.49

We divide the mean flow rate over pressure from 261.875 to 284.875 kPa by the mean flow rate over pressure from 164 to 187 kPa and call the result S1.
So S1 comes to 1.1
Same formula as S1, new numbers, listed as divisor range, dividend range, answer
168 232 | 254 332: 1.02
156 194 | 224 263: 0.87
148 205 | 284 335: 1.07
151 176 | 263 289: 1.05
